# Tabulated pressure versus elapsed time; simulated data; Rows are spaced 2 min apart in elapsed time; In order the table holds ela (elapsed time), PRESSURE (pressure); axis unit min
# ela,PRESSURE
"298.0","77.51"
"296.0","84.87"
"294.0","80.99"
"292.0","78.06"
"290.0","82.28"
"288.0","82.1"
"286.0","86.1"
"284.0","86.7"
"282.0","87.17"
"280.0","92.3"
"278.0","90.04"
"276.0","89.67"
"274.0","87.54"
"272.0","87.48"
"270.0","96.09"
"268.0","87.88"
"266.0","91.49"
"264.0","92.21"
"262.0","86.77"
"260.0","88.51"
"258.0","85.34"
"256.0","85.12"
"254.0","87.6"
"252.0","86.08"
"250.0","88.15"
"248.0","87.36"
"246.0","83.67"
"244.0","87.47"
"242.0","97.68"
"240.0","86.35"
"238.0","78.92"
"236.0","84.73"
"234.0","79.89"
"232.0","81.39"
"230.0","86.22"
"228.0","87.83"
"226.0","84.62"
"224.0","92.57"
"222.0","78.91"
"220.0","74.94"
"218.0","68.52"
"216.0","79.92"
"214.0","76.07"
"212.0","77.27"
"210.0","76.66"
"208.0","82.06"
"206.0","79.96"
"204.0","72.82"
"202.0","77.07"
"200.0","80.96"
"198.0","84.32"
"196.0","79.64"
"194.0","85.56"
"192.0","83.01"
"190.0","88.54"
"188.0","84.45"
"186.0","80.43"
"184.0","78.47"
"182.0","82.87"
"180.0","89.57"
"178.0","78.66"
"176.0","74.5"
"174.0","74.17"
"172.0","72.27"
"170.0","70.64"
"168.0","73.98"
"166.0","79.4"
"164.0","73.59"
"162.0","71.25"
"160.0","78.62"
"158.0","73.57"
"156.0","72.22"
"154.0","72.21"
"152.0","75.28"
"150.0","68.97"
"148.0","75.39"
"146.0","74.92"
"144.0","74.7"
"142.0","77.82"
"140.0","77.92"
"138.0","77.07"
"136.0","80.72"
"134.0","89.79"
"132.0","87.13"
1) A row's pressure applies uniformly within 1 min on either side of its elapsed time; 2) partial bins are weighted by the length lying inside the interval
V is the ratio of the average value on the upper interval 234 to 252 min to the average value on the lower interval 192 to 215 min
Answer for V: 1.09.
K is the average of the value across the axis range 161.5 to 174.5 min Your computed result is 73.7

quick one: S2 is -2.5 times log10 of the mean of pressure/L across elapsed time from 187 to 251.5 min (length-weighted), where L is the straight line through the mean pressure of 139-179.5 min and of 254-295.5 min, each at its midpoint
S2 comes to -0.017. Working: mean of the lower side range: 74.7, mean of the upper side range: 87.2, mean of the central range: 82.5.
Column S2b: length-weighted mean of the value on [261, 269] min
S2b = 89.6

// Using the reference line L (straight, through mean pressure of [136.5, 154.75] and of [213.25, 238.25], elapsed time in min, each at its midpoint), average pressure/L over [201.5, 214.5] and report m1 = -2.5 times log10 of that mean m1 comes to 0.03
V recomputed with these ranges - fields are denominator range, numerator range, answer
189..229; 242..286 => 1.10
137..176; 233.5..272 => 1.18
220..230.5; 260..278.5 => 1.06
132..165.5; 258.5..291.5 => 1.16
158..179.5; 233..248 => 1.14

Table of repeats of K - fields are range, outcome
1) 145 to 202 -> 77.8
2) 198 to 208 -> 78.8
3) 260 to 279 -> 89.8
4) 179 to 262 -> 83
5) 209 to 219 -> 75.7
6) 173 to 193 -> 81.5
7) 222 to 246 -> 85.7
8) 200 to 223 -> 76.9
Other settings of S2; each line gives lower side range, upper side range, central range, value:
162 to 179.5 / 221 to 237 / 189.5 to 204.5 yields -0.03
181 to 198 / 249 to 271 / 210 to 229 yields 0.07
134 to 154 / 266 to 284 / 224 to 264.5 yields 0.00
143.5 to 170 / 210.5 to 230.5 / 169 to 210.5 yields -0.03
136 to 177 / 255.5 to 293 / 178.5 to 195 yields -0.08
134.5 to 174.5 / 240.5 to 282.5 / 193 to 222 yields 0.05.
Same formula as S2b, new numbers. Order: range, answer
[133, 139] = 82.5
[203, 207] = 76.4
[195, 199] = 82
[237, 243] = 87.6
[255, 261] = 86.3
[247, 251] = 87.8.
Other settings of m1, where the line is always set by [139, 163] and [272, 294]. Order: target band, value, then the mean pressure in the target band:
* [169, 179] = 0.03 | 74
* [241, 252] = -0.07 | 88.6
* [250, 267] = -0.05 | 87.9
